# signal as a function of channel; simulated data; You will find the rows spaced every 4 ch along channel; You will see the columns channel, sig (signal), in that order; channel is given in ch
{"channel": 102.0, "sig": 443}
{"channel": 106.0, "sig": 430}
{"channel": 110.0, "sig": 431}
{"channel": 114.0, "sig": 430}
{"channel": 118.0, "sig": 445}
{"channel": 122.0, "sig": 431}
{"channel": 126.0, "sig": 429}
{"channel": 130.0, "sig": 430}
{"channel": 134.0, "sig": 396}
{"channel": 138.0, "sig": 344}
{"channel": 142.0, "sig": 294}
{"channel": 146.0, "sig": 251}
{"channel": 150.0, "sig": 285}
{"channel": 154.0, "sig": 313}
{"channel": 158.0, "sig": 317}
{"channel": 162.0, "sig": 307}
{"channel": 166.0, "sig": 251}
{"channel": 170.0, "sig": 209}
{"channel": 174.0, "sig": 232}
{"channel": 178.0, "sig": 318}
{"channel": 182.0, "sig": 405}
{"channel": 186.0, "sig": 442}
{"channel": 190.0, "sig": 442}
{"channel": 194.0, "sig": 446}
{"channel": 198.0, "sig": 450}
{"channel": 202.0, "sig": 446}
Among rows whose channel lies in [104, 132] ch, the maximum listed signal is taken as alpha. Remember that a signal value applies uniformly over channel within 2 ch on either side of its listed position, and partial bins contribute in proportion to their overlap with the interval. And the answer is 445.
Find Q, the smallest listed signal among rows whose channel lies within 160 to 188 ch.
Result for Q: 209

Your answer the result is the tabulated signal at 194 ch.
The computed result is 446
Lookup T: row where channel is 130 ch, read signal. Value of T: 430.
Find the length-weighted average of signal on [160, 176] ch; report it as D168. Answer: 250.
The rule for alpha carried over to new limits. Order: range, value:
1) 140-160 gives 317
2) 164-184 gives 405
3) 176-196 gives 446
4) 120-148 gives 431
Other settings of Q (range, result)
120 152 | 251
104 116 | 430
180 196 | 405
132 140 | 344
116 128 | 429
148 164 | 285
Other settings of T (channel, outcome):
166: 251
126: 429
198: 450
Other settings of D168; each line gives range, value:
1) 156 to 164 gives 312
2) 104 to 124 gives 433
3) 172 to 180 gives 275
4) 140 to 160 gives 292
